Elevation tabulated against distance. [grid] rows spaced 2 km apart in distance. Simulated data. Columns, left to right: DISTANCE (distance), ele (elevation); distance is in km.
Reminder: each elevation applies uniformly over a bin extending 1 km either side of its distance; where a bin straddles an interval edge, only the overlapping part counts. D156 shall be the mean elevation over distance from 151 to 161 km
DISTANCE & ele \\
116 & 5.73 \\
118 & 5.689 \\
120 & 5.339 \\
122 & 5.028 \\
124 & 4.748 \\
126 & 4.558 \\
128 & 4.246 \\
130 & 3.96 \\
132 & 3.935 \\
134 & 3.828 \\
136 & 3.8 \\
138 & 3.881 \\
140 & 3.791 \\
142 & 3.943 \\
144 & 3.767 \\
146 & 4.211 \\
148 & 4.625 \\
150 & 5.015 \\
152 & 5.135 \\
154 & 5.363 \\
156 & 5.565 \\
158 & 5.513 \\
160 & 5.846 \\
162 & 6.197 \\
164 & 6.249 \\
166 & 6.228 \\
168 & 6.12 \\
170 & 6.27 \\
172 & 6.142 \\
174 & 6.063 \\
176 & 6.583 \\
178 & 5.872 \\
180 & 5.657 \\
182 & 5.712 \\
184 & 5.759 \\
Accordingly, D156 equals 5.48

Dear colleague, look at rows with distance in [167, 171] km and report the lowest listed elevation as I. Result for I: 6.12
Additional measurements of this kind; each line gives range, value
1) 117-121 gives 5.339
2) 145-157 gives 4.211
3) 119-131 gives 3.96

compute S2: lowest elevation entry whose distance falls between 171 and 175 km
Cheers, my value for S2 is 6.063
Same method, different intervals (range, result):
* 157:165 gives 5.513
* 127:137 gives 3.8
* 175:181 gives 5.657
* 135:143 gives 3.791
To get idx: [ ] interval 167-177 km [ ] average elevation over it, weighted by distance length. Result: 6.24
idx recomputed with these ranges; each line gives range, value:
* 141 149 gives 4.14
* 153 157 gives 5.46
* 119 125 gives 5.04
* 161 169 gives 6.2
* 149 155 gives 5.17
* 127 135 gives 3.99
